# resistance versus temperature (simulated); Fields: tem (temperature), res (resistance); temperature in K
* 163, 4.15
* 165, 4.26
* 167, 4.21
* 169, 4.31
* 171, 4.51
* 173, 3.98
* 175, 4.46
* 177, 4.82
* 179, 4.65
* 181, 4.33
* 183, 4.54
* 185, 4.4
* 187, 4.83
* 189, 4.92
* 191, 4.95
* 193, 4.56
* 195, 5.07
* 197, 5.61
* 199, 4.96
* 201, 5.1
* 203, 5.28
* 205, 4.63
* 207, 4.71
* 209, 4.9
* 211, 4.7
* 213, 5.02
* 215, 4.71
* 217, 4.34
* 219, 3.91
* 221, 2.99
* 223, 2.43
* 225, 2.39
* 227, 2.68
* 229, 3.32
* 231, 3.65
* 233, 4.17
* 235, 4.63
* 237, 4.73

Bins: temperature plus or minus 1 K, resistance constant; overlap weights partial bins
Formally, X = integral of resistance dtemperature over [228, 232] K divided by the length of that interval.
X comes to 3.48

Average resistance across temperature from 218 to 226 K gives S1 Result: 2.93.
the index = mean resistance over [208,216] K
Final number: 4.83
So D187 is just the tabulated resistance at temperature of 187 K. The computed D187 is 4.83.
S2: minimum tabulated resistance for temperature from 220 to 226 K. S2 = 2.39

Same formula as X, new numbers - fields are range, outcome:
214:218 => 4.53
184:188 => 4.62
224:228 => 2.54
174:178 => 4.64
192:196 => 4.81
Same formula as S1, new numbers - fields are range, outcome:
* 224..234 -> 3.24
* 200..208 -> 4.93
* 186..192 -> 4.9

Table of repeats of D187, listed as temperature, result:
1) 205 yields 4.63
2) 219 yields 3.91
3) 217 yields 4.34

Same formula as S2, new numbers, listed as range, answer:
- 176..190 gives 4.33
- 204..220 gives 3.91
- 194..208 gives 4.63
